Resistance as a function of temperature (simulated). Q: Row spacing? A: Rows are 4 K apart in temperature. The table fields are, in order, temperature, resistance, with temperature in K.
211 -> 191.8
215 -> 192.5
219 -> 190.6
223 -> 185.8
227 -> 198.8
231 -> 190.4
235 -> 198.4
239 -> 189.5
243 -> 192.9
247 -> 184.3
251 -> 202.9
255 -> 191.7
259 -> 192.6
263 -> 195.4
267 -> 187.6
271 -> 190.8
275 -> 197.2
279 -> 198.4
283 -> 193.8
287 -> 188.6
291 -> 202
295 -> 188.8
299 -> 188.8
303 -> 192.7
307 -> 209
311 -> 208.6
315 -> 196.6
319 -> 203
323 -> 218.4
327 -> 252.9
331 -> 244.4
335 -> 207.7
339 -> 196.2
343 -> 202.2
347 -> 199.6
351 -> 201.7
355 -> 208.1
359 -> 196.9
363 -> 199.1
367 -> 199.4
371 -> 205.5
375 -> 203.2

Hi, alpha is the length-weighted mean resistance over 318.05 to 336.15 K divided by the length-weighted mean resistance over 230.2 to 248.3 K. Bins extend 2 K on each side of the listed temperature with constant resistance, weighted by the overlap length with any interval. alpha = 1.19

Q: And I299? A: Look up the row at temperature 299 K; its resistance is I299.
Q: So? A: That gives 188.8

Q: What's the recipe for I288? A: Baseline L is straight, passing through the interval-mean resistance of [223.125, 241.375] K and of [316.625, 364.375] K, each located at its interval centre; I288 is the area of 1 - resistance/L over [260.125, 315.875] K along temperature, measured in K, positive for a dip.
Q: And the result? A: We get 1.9 K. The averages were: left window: 193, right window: 211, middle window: 196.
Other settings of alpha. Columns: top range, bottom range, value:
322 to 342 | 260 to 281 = 1.15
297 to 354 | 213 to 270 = 1.08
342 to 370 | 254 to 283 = 1.04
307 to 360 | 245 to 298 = 1.09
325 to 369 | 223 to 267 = 1.09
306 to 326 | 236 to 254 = 1.09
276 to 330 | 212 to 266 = 1.06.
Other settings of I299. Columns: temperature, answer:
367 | 199.4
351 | 201.7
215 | 192.5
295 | 188.8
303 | 192.7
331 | 244.4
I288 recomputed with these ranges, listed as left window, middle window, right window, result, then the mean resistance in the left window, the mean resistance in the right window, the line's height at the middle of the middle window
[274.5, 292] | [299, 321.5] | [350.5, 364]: -0.4 K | 196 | 202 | 198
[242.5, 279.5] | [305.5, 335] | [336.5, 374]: -3.0 K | 193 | 201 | 198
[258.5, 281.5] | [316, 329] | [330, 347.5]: -1.1 K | 194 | 209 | 205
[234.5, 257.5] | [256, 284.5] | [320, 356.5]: 0.7 K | 193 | 214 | 199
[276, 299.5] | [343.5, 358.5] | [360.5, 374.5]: -0.2 K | 194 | 201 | 200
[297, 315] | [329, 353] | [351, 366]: -1.0 K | 199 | 201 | 201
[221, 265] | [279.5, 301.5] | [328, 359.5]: 0.8 K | 193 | 209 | 201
